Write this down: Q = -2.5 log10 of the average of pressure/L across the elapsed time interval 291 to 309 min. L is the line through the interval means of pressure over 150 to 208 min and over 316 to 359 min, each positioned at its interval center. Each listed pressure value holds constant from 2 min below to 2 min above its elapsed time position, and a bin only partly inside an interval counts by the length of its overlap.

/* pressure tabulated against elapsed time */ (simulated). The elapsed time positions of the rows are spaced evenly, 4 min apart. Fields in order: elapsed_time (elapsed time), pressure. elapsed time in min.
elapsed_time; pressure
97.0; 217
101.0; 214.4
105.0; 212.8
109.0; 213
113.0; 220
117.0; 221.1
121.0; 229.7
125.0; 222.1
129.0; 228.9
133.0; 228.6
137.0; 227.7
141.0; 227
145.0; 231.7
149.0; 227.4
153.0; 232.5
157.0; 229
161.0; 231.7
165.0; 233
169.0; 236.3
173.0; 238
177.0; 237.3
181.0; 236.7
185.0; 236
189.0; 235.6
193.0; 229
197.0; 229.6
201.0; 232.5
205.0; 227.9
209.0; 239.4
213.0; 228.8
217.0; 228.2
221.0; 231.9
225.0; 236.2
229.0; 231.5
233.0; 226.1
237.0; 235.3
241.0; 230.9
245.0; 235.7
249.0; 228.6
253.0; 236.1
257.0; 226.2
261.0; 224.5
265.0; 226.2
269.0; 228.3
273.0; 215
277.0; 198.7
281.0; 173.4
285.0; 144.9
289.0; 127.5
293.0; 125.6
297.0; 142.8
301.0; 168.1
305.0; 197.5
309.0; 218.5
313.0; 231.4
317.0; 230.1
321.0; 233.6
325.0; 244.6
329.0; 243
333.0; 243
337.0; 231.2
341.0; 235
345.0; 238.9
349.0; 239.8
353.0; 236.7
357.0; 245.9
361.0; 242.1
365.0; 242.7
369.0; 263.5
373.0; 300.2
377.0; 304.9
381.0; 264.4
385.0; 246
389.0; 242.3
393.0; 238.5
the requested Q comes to 0.394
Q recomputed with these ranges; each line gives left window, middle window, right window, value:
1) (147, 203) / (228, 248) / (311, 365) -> 0.016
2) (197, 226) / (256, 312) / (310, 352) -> 0.246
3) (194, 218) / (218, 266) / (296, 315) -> -0.064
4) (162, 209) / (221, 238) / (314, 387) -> 0.027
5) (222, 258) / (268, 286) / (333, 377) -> 0.228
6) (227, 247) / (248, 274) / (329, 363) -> 0.032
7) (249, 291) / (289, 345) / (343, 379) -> 0.110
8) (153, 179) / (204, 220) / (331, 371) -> 0.022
